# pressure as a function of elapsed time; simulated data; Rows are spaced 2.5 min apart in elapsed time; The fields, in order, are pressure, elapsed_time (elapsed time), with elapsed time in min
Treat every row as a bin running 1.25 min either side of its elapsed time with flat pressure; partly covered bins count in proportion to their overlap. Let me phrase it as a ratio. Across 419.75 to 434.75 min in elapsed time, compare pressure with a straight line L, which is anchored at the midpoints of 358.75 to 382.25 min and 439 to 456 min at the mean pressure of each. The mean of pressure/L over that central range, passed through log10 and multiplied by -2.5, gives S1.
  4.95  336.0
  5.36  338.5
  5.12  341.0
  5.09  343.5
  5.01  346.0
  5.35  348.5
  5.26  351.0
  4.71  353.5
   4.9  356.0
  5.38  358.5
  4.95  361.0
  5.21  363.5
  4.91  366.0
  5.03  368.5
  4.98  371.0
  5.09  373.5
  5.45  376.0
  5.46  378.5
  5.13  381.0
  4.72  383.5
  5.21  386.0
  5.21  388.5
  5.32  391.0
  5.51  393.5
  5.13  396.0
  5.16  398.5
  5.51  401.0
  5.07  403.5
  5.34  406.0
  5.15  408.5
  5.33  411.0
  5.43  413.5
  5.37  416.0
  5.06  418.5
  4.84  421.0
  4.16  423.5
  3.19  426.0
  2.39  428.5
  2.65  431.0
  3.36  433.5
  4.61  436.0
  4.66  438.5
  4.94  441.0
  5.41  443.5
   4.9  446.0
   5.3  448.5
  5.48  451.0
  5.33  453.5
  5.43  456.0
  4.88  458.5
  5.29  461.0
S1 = 0.45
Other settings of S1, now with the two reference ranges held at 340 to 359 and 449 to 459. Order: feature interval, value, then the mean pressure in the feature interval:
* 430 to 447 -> 0.20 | 4.38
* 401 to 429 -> 0.10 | 4.77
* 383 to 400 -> -0.01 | 5.21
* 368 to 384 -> 0.00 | 5.15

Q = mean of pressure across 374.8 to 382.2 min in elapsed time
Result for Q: 5.35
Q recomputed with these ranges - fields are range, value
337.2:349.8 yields 5.19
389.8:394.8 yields 5.41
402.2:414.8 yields 5.27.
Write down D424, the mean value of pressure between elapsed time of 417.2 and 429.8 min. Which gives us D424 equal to 3.93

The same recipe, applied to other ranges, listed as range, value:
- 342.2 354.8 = 5.08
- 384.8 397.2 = 5.28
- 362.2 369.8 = 5.05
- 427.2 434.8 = 2.81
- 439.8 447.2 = 5.09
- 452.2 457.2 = 5.38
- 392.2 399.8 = 5.27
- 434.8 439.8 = 4.64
